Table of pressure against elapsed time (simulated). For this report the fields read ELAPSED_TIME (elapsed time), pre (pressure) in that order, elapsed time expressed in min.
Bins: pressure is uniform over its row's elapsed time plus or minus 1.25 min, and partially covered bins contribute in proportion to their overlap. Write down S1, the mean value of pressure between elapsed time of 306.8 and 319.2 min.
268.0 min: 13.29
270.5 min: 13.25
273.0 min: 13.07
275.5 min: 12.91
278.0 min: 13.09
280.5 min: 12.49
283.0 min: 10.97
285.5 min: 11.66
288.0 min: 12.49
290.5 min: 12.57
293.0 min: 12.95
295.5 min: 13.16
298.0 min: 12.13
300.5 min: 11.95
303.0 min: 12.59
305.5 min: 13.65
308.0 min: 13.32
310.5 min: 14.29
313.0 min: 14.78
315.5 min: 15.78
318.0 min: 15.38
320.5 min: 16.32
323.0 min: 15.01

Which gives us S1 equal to 14.7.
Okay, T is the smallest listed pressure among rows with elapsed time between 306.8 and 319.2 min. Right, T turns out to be 13.32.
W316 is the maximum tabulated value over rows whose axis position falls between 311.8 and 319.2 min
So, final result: 15.78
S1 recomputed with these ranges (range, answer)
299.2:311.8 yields 13.2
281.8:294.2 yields 12.1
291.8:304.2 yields 12.6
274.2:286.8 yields 12.2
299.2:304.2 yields 12.3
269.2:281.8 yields 13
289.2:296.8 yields 12.9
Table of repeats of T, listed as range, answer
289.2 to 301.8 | 11.95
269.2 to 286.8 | 10.97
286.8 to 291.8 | 12.49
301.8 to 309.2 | 12.59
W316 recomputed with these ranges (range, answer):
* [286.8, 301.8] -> 13.16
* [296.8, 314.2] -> 14.78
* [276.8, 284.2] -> 13.09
